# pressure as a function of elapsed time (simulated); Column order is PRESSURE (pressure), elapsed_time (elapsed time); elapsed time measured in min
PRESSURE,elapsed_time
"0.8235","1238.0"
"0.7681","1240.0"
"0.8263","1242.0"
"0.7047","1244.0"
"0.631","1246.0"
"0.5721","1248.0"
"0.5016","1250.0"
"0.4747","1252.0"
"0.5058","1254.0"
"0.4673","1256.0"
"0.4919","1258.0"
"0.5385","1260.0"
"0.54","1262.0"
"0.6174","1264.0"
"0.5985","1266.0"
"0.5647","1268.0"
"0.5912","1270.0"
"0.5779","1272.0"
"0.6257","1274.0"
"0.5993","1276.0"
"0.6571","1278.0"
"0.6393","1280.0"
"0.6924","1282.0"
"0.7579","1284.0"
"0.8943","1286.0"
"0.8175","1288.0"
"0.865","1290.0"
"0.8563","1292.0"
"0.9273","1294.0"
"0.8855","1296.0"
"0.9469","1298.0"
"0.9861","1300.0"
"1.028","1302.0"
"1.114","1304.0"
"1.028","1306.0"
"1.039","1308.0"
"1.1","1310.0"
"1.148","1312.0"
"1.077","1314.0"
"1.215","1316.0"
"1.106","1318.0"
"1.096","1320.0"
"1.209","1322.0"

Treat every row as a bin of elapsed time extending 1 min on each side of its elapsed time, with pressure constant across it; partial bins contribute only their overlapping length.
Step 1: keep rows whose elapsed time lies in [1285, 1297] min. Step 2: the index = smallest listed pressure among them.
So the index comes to 0.8175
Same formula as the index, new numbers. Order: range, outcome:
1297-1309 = 0.9469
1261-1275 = 0.54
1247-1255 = 0.4747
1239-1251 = 0.5016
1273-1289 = 0.5993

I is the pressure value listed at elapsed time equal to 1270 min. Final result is 0.5912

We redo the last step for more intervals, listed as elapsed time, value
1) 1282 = 0.6924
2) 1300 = 0.9861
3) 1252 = 0.4747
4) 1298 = 0.9469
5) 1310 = 1.1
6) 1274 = 0.6257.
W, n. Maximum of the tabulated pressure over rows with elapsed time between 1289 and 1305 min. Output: 1.114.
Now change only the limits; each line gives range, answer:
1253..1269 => 0.6174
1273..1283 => 0.6924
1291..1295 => 0.9273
